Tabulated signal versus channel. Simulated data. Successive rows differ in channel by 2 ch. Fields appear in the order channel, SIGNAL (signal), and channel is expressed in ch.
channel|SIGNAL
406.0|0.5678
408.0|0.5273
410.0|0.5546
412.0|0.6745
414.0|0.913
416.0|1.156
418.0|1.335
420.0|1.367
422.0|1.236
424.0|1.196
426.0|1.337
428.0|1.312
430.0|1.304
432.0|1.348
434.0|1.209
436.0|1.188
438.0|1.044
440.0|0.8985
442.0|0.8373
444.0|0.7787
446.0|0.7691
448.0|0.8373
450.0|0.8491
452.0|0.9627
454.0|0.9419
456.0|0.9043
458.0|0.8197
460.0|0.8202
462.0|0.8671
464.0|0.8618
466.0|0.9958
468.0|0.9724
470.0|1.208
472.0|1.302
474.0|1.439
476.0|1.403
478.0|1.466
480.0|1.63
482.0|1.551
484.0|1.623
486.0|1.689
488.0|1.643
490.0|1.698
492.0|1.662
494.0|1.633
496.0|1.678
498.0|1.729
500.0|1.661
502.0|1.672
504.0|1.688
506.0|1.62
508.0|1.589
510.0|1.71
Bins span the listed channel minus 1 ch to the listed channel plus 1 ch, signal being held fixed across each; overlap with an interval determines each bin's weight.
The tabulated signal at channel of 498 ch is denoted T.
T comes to 1.729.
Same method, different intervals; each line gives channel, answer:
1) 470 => 1.208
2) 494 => 1.633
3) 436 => 1.188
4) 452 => 0.9627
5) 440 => 0.8985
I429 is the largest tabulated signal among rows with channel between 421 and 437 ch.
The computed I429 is 1.348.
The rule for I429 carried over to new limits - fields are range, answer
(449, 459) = 0.9627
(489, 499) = 1.729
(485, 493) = 1.698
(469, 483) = 1.63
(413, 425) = 1.367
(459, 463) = 0.8671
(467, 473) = 1.302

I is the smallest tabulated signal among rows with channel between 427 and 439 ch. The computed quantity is 1.044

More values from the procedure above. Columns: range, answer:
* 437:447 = 0.7691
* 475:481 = 1.403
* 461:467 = 0.8618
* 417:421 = 1.335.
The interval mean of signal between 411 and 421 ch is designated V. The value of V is 1.09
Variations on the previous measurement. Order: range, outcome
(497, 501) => 1.7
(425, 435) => 1.3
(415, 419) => 1.25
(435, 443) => 0.992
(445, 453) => 0.855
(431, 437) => 1.25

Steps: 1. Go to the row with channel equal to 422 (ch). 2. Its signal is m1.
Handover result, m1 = 1.236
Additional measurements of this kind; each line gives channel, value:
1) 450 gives 0.8491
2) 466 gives 0.9958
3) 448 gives 0.8373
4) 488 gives 1.643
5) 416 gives 1.156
